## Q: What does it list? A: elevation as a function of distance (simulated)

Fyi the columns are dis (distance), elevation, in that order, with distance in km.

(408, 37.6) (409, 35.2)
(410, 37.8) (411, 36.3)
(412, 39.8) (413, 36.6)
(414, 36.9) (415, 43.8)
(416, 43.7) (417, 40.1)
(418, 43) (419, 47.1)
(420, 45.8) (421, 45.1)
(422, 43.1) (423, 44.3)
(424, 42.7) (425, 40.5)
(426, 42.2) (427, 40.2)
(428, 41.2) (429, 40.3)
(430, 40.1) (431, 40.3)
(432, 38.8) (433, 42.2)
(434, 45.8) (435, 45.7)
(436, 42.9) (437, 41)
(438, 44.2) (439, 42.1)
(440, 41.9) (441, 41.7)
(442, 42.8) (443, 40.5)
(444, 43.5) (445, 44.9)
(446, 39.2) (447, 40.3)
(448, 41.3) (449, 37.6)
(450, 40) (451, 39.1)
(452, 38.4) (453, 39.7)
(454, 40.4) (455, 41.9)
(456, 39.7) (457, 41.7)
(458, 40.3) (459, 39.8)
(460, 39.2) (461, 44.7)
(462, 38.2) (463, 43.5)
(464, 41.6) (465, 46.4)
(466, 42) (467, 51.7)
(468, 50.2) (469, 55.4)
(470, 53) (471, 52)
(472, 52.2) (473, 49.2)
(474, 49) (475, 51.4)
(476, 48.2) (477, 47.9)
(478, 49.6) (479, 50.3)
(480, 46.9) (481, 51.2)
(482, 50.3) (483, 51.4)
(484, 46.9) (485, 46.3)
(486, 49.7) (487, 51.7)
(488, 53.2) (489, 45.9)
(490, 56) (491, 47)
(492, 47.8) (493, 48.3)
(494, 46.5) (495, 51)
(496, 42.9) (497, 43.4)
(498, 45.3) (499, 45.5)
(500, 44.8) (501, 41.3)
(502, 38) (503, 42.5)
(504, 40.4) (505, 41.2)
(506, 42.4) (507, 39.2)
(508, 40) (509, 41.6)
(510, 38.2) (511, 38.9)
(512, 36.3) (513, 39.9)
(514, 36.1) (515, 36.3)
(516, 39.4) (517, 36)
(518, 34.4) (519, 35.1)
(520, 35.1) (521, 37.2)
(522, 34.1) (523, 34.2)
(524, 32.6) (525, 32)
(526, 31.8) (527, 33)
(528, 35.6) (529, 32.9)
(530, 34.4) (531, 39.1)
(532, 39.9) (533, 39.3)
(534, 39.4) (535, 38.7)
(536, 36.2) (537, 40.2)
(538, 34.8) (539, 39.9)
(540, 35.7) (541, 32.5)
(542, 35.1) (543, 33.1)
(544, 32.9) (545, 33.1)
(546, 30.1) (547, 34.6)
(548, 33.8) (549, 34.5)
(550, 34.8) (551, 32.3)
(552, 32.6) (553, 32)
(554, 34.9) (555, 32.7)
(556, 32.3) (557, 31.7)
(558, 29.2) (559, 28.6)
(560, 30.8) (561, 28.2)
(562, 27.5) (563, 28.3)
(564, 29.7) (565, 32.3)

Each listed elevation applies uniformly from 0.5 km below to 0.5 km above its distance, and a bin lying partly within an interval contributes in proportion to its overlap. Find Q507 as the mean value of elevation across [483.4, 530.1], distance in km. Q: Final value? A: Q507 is 41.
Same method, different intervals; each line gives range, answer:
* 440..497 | 45.7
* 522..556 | 34.8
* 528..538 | 37.5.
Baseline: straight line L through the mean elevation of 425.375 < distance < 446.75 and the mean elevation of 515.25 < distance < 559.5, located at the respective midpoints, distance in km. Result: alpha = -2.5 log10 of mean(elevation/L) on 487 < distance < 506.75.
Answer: -0.21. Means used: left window 41.9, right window 34.6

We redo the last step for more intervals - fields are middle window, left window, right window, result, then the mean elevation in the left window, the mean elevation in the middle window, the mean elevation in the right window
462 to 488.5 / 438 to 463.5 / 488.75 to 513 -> -0.16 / 41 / 49.1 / 43.4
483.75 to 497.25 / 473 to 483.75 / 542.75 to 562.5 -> -0.04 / 49.5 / 48.4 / 32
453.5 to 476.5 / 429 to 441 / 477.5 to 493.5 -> 0.02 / 42.2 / 45.7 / 49.5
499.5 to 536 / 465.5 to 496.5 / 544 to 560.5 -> 0.09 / 49.5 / 37.5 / 32.4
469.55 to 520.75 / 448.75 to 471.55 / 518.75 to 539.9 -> -0.13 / 43.4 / 44.8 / 36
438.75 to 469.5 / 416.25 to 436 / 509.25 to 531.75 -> -0.05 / 42.6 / 42.2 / 35.7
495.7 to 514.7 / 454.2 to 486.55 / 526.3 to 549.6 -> 0.01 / 46.9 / 40.9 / 35.6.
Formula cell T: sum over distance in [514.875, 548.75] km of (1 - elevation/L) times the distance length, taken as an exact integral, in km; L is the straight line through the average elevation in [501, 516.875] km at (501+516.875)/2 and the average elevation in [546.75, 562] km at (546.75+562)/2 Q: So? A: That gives 0.2 km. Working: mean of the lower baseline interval 39.3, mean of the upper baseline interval 32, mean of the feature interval 35.4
